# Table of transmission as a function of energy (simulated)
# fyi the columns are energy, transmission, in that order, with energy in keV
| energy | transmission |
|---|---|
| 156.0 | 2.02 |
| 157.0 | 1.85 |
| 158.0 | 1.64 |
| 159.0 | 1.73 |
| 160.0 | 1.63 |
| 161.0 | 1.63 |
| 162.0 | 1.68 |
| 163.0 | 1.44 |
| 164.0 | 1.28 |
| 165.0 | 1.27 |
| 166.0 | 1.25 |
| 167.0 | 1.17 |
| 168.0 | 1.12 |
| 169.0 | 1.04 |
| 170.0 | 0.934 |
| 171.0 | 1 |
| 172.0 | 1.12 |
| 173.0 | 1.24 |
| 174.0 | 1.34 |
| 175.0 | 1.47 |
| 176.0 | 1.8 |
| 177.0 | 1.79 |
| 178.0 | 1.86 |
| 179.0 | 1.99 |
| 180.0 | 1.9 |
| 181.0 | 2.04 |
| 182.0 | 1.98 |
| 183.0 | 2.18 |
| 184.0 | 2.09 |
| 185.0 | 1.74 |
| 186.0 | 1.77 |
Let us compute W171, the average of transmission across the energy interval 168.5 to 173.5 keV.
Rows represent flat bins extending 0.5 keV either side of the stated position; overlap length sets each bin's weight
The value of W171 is 1.07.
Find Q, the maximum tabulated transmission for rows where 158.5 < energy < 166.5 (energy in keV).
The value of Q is 1.73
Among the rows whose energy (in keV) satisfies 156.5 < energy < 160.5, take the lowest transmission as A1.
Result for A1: 1.63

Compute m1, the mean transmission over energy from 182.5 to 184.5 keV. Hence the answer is 2.13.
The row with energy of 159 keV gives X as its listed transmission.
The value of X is 1.73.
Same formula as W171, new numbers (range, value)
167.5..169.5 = 1.08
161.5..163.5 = 1.56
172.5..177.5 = 1.53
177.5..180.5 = 1.92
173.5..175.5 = 1.41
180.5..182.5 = 2.01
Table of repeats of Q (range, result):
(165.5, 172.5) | 1.25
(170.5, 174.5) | 1.34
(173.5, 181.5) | 2.04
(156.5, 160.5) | 1.85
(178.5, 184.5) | 2.18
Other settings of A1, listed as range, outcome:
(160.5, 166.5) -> 1.25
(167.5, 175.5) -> 0.934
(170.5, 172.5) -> 1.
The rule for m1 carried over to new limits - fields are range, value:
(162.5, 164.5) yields 1.36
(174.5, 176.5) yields 1.64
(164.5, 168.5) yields 1.2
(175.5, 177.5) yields 1.79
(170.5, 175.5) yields 1.23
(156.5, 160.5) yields 1.71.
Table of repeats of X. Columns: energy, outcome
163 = 1.44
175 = 1.47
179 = 1.99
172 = 1.12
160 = 1.63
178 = 1.86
